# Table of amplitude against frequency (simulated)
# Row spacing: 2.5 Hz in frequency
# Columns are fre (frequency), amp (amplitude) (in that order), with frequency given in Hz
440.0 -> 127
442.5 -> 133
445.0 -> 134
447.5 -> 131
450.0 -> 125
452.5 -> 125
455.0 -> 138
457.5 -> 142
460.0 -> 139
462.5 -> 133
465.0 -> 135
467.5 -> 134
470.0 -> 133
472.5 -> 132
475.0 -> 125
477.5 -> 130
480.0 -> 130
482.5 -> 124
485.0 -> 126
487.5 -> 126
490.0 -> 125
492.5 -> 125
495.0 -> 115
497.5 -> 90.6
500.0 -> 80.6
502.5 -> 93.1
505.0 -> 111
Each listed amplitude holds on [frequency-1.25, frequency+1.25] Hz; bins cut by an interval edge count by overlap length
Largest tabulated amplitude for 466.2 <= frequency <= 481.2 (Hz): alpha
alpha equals 134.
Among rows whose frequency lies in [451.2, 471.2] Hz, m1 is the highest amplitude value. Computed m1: 142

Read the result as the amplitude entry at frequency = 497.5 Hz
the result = 90.6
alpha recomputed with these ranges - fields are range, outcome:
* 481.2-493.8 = 126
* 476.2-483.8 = 130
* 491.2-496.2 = 125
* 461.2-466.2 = 135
